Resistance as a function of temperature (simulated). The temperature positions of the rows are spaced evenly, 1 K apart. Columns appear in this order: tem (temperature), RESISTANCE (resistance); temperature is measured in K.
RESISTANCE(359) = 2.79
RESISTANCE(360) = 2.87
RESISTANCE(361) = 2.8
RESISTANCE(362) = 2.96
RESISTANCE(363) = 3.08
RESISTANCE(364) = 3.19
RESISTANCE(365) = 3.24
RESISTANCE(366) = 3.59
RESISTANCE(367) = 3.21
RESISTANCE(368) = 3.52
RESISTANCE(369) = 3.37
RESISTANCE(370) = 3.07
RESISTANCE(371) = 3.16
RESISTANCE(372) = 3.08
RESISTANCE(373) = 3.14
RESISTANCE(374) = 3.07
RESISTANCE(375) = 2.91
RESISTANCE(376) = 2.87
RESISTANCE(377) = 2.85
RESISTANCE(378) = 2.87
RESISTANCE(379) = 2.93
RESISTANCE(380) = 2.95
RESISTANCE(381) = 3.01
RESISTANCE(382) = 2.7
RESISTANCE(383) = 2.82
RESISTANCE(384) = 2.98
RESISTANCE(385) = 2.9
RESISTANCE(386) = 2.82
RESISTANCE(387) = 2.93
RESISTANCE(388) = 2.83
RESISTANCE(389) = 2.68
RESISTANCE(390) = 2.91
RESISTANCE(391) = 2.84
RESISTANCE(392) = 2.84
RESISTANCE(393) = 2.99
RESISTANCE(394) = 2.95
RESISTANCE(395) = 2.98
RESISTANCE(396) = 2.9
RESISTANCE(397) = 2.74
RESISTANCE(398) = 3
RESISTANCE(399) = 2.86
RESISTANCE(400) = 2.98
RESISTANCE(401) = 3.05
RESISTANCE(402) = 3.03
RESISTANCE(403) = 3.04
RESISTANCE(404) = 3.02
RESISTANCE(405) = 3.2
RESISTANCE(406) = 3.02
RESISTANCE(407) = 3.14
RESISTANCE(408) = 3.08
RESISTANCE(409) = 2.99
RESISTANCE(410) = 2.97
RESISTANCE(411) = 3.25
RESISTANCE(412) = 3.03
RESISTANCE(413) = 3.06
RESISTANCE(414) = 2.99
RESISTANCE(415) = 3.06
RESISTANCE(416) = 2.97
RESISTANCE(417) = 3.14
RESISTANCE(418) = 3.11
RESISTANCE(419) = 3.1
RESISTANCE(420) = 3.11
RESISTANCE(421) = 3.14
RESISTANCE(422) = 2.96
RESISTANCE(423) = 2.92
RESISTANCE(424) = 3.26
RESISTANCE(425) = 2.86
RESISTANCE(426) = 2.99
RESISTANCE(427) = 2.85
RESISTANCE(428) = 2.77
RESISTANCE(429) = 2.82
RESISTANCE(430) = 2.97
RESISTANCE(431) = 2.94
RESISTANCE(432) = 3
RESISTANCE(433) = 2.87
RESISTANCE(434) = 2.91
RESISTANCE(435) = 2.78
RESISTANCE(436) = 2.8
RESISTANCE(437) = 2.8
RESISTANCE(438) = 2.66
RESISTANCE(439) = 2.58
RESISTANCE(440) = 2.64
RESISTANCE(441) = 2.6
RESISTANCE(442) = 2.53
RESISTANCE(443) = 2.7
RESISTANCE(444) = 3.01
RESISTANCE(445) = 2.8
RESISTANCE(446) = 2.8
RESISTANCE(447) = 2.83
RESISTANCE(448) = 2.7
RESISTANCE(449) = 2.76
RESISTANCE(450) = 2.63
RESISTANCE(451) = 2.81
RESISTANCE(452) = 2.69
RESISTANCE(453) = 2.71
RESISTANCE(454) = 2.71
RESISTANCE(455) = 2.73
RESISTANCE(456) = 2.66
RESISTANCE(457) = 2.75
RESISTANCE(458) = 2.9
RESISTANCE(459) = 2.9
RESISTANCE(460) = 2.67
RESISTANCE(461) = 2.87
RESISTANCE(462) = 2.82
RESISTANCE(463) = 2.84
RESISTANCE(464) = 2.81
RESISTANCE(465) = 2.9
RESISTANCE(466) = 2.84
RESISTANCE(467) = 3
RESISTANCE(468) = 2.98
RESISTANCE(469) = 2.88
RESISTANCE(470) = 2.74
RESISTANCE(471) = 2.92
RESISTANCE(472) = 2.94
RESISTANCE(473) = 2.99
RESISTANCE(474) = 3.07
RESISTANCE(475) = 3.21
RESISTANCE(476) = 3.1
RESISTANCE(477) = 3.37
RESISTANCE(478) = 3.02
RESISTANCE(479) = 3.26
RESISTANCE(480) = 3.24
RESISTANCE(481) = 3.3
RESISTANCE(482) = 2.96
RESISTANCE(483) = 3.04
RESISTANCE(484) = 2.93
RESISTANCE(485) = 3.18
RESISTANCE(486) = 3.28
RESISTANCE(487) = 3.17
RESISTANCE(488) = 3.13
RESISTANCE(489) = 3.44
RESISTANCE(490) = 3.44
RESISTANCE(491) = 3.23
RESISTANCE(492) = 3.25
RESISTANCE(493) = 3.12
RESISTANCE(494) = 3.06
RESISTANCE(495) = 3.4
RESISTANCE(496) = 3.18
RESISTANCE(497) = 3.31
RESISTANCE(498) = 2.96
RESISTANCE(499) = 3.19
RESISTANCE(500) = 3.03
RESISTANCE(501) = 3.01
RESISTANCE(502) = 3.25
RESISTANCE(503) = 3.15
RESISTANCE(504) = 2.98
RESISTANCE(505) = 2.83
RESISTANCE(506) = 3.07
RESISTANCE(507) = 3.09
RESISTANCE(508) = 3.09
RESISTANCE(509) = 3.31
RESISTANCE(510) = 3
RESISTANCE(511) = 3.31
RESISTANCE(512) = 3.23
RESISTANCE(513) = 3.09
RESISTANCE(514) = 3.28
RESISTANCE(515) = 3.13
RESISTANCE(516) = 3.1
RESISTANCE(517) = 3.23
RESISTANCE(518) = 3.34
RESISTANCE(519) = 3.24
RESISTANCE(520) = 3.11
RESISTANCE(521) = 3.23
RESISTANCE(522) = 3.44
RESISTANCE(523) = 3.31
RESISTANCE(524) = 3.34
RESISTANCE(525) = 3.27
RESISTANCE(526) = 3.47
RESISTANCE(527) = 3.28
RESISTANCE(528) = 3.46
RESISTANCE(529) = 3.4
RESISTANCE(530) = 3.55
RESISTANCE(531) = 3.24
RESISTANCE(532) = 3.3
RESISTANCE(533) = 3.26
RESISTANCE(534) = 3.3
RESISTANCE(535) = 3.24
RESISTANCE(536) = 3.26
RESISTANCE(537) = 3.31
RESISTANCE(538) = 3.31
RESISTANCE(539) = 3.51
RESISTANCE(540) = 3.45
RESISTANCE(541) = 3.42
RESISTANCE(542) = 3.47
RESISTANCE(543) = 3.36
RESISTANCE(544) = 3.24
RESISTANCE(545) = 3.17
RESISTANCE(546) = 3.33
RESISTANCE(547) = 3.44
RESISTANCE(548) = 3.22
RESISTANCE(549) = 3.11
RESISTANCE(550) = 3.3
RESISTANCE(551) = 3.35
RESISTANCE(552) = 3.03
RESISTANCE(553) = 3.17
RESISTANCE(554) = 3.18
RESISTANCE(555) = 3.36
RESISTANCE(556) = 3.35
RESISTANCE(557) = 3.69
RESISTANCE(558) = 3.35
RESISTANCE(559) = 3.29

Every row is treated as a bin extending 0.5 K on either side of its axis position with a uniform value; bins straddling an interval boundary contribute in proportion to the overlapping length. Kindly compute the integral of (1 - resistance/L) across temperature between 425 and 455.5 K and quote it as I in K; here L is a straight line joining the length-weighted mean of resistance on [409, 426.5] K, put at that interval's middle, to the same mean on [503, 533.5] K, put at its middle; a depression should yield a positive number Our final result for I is 3.1 K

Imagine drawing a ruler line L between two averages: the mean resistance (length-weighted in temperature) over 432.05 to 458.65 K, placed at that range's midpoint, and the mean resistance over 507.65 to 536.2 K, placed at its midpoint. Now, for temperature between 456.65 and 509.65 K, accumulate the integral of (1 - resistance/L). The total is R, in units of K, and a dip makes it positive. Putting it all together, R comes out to -1.0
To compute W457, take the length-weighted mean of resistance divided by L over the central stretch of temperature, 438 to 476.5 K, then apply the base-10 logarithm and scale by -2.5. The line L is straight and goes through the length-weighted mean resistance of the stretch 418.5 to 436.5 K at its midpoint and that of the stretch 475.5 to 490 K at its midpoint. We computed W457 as 0.096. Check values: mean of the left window 2.95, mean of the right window 3.18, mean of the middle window 2.81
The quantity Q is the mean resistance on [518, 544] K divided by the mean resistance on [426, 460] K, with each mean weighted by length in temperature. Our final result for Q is 1.2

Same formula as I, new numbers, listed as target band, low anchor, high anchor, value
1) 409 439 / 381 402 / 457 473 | -0.85 K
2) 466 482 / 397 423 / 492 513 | 0.24 K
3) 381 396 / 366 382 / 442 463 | 0.70 K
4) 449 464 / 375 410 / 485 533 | 1.58 K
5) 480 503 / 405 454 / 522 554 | -0.28 K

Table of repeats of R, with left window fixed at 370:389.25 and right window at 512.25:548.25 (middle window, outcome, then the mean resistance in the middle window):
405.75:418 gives -0.2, 3.06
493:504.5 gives 0.3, 3.14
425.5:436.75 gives 0.7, 2.88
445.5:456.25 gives 1.3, 2.73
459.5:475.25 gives 1.2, 2.9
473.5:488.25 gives 0.2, 3.15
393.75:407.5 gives -0.1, 2.99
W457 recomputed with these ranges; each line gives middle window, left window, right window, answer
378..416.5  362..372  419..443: 0.04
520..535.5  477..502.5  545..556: -0.04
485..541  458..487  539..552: -0.02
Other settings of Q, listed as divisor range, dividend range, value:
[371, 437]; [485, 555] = 1.09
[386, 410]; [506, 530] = 1.10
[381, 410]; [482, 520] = 1.08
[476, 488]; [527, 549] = 1.06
